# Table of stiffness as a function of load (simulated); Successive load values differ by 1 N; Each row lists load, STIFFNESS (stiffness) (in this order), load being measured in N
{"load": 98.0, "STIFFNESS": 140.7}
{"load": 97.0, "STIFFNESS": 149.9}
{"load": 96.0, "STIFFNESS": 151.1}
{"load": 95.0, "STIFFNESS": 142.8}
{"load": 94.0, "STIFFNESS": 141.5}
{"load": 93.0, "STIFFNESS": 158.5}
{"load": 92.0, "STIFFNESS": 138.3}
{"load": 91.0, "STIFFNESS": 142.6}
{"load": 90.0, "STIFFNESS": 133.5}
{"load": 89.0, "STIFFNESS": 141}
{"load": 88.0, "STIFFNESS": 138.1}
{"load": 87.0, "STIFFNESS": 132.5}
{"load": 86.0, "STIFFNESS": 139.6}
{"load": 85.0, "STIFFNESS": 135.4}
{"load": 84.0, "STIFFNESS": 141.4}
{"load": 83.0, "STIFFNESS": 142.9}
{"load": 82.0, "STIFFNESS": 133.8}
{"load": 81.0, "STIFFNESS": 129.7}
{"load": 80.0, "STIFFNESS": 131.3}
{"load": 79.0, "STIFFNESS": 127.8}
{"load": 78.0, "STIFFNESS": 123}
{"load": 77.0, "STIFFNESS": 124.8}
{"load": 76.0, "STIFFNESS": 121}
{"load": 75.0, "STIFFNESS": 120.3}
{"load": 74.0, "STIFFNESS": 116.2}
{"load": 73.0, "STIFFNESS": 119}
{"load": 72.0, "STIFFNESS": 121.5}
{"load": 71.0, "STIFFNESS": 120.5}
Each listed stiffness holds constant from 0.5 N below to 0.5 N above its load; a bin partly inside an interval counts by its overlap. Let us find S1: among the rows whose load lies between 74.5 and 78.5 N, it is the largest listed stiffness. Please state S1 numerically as 124.8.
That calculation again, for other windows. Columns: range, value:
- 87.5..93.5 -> 158.5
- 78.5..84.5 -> 142.9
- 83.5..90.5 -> 141.4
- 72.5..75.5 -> 120.3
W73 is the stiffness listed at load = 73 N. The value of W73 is 119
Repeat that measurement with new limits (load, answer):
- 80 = 131.3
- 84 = 141.4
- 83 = 142.9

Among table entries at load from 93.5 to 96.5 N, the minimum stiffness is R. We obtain 141.5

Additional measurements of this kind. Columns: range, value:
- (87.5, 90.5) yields 133.5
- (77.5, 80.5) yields 123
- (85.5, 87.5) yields 132.5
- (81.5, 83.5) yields 133.8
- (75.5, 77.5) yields 121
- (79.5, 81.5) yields 129.7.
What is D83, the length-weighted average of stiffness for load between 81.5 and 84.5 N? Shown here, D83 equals 139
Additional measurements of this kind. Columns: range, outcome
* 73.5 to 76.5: 119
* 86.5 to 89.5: 137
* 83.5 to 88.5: 137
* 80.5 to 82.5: 132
